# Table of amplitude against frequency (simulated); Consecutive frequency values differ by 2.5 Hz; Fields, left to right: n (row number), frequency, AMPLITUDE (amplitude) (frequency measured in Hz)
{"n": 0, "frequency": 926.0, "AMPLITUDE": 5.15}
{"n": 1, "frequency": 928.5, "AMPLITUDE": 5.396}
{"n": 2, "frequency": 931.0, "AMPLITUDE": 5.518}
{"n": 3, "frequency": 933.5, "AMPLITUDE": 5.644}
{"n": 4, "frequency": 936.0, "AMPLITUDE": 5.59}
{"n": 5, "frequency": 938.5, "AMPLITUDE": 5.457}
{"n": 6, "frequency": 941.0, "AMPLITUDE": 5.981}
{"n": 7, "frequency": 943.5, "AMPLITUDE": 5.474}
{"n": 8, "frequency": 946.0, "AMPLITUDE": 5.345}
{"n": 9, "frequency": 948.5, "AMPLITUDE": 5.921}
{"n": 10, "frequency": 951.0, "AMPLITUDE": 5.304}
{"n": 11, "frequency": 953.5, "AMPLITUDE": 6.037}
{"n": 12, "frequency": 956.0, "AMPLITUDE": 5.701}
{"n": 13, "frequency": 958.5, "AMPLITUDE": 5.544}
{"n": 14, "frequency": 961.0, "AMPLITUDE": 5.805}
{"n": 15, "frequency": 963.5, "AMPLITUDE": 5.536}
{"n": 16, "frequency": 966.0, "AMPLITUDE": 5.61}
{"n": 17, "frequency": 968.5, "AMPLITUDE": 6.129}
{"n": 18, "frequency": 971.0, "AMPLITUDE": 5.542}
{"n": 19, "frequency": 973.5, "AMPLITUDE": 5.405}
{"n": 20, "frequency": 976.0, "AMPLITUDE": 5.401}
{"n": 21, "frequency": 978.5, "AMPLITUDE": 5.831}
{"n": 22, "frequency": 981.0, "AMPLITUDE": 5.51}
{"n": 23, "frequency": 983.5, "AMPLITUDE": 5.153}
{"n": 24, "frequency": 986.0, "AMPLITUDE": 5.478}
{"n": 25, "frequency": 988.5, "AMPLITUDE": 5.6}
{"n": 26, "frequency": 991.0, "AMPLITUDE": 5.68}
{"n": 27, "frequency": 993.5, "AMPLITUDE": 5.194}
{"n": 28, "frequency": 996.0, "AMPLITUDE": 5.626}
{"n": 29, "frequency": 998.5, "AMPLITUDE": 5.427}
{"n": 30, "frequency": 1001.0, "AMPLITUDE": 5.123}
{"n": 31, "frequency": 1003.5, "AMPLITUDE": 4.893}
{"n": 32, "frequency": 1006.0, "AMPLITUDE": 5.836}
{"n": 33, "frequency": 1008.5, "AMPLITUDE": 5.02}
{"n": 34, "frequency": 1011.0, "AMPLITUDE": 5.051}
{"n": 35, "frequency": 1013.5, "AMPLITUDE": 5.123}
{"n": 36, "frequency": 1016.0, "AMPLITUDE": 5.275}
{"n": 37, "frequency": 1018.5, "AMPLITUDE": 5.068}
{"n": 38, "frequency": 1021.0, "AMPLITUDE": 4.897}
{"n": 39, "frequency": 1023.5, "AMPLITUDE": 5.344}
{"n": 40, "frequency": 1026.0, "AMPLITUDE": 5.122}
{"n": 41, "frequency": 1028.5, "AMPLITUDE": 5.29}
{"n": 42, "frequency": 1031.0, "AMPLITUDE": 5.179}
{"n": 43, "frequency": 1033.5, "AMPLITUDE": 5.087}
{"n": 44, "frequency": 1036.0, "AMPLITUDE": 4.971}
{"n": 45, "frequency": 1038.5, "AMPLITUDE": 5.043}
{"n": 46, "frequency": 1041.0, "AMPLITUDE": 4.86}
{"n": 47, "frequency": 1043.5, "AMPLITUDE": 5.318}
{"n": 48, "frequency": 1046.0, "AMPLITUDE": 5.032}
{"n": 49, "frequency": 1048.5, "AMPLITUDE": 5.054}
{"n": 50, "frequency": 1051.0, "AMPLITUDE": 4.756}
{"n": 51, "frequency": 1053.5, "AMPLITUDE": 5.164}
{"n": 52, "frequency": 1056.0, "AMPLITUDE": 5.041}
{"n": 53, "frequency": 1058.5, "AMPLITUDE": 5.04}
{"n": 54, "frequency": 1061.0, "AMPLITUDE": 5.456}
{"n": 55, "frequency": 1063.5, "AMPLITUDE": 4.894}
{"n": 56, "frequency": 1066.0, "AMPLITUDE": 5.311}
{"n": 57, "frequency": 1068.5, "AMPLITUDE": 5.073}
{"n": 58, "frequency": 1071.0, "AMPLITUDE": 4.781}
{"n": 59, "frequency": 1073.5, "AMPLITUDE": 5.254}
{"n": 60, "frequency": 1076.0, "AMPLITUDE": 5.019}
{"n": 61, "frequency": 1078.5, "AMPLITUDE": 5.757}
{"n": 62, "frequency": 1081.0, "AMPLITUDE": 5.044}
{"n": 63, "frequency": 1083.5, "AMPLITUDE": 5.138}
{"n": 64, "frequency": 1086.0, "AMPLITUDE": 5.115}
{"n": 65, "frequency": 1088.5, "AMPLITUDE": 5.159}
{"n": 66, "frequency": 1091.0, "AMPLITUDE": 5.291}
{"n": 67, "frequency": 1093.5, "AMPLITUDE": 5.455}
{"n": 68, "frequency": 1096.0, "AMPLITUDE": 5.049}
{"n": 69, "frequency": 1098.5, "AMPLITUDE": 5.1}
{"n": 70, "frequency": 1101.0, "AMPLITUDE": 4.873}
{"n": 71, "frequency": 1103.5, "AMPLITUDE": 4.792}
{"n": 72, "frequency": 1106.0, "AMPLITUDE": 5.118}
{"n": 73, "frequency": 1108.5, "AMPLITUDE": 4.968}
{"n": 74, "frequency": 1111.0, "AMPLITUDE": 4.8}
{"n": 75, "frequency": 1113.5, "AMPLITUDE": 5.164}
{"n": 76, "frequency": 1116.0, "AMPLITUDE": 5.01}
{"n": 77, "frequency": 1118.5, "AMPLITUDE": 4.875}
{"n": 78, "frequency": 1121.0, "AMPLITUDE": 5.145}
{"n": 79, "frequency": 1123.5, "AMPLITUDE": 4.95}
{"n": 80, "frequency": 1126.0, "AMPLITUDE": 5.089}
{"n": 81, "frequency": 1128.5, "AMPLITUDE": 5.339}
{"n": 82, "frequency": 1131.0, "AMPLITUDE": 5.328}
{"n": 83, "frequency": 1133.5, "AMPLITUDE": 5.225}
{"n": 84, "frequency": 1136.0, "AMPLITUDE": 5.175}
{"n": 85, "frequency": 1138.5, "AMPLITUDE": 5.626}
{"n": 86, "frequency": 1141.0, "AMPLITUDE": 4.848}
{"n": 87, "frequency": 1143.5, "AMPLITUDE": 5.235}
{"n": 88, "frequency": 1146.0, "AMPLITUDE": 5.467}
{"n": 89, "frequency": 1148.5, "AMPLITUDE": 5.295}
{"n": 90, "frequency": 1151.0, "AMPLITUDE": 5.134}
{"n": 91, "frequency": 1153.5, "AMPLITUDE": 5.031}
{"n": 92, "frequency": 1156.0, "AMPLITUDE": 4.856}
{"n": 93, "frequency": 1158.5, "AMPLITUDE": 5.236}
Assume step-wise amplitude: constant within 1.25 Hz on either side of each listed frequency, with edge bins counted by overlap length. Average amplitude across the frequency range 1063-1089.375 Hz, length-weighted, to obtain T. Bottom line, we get 5.15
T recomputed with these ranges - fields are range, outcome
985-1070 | 5.18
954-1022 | 5.43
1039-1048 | 5.07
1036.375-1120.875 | 5.08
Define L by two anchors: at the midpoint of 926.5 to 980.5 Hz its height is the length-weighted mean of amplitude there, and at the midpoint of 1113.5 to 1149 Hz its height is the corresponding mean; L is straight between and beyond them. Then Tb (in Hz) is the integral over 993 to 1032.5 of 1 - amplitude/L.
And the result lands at 1.9 Hz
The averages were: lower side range 5.62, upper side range 5.18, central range 5.22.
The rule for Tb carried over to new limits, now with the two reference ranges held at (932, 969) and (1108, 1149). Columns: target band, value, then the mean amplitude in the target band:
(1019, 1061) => 2.5 Hz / 5.09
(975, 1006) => 0.7 Hz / 5.43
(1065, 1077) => 0.5 Hz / 5.08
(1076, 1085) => 0.0 Hz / 5.27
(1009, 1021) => 0.8 Hz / 5.1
